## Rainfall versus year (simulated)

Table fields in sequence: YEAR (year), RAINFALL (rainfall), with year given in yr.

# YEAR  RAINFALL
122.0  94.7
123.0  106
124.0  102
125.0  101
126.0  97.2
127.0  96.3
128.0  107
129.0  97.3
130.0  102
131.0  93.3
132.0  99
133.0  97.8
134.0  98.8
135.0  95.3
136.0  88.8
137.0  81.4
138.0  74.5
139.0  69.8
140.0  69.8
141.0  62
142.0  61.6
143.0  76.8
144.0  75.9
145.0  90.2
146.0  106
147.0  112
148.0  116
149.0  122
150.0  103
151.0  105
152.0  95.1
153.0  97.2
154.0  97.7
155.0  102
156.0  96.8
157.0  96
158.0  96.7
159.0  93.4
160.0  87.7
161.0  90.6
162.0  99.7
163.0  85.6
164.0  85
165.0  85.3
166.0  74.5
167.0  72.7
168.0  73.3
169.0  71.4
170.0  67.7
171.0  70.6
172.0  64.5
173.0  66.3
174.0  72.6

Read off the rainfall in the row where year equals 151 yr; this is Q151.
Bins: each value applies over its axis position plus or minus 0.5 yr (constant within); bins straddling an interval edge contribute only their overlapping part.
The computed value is 105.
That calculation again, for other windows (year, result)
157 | 96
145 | 90.2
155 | 102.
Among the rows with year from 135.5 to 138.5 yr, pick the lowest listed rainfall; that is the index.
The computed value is 74.5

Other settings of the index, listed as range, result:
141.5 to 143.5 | 61.6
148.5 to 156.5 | 95.1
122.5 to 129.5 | 96.3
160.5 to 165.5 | 85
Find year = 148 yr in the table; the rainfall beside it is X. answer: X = 116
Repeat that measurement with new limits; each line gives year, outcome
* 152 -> 95.1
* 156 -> 96.8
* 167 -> 72.7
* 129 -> 97.3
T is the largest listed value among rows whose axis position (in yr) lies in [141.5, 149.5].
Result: 122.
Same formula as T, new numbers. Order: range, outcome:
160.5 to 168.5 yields 99.7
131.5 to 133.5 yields 99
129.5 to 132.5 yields 102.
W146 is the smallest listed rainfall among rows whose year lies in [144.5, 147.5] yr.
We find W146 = 90.2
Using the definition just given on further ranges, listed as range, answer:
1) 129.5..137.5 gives 81.4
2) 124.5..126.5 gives 97.2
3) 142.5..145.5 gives 75.9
